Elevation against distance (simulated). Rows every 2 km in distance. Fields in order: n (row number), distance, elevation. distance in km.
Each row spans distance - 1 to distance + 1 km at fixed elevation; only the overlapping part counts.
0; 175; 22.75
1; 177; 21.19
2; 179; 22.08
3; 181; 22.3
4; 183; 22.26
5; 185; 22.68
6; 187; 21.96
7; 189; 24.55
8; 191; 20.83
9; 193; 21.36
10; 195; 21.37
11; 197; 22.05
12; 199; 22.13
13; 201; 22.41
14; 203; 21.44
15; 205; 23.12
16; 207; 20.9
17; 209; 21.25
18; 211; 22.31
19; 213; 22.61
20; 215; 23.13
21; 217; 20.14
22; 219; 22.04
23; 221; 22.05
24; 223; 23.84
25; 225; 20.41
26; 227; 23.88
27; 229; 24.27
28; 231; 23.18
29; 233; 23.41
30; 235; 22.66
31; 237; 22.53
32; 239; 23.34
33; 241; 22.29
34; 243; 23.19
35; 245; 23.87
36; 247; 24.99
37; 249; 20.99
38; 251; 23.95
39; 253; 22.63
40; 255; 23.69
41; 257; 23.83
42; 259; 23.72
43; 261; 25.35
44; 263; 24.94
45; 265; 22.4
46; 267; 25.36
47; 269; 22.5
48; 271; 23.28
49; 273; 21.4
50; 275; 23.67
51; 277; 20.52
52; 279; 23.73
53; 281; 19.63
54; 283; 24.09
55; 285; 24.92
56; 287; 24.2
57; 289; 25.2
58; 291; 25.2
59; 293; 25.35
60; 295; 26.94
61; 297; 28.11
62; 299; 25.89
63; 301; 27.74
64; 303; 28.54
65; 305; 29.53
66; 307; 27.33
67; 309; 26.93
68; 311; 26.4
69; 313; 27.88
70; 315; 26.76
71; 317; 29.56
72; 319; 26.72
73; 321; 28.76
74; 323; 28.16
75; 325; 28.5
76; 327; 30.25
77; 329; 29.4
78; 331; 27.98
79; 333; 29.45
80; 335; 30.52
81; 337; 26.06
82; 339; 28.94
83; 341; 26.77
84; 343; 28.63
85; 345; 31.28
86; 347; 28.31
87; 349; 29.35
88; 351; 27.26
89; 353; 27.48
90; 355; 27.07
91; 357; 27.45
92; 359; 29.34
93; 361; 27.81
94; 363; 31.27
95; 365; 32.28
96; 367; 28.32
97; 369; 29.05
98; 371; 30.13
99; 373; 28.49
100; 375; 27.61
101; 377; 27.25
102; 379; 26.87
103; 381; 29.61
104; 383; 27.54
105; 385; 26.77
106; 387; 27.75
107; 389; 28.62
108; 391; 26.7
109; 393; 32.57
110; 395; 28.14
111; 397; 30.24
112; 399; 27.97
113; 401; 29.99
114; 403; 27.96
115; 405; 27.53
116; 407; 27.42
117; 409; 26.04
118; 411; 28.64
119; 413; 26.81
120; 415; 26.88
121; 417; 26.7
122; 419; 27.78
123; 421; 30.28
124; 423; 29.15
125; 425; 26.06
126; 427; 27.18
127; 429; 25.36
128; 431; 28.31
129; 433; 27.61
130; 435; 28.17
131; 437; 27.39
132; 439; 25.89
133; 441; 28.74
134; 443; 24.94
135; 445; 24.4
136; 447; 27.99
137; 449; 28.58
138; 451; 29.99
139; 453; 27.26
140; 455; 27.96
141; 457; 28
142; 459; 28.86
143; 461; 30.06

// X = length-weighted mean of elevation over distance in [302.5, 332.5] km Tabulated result 28.2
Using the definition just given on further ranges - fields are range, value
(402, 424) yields 27.7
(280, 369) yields 27.7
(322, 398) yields 28.7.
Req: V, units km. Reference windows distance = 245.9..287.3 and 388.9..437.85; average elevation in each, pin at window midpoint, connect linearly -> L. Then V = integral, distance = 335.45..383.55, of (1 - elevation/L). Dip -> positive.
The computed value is -4.2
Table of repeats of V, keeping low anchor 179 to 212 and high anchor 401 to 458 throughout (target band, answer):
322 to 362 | -4.77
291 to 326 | -4.02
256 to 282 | 0.72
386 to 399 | -1.11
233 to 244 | 0.10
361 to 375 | -1.90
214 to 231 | 0.13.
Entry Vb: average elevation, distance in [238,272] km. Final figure 23.5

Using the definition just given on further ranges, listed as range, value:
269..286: 22.6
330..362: 28.4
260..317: 25.2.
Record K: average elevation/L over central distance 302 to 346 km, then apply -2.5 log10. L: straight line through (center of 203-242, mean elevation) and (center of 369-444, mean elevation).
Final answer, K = -0.12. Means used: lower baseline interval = 22.5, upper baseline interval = 27.9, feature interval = 28.4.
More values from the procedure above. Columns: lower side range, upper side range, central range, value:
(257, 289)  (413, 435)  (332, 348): -0.14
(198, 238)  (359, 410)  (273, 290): 0.07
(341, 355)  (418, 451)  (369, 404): -0.02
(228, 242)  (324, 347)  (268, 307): 0.06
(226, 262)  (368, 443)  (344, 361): -0.08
